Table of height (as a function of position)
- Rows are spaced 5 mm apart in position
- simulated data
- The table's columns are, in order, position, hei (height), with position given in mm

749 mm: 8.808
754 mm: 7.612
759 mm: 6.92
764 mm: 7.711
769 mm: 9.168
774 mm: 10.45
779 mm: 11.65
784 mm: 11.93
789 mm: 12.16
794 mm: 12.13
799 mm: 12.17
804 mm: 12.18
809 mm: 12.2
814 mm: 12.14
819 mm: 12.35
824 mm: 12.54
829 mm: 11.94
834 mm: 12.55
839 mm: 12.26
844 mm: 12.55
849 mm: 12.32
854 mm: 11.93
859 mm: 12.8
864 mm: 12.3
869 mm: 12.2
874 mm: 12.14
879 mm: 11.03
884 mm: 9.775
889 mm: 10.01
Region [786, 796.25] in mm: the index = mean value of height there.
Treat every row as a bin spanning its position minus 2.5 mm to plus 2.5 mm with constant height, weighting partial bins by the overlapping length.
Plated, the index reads 12.1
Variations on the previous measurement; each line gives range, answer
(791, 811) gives 12.2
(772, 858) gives 12.1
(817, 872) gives 12.3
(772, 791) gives 11.6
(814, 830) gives 12.3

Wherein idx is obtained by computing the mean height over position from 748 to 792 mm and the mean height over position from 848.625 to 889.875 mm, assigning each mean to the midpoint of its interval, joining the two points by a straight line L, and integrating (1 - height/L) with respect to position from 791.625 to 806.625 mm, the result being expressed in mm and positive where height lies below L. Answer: -2.8 mm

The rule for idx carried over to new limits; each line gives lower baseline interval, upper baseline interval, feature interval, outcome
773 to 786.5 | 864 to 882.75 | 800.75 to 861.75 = -3.76 mm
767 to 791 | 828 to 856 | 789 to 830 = -1.94 mm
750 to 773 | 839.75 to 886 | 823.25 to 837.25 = -2.13 mm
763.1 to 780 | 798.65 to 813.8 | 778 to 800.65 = -2.14 mm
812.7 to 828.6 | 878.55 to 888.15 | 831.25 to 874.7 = -4.42 mm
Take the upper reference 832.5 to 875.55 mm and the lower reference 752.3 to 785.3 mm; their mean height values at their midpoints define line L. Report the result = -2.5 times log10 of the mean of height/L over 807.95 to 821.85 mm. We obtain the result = -0.12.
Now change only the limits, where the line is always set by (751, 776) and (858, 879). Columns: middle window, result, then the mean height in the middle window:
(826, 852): -0.11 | 12.3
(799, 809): -0.23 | 12.2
